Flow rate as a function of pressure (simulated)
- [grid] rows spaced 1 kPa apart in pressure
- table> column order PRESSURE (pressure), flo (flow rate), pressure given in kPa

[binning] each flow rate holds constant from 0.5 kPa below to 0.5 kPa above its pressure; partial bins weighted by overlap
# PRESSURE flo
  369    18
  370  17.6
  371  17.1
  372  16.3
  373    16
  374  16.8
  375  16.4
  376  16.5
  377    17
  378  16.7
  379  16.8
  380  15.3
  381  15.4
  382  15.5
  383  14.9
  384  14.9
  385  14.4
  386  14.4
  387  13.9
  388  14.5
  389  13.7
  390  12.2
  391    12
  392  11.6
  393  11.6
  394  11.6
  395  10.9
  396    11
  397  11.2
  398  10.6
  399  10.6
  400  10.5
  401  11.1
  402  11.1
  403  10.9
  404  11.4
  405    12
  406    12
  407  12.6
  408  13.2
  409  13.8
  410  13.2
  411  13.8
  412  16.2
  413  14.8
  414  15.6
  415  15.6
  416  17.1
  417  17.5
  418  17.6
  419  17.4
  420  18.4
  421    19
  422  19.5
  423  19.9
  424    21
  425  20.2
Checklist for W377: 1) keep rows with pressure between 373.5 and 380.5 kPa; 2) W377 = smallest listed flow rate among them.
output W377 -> 15.3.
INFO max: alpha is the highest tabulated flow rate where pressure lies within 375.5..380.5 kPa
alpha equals 17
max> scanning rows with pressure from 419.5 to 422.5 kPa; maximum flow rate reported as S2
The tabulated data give 19.5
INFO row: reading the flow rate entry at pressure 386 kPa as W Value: 14.4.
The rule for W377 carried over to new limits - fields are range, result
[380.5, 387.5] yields 13.9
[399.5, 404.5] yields 10.5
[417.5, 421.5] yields 17.4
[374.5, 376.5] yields 16.4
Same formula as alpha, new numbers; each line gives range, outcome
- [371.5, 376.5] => 16.8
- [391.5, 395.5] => 11.6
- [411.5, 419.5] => 17.6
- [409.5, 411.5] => 13.8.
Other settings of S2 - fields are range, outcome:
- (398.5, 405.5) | 12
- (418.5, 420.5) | 18.4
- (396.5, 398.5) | 11.2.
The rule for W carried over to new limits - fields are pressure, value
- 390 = 12.2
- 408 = 13.2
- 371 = 17.1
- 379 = 16.8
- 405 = 12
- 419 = 17.4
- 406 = 12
